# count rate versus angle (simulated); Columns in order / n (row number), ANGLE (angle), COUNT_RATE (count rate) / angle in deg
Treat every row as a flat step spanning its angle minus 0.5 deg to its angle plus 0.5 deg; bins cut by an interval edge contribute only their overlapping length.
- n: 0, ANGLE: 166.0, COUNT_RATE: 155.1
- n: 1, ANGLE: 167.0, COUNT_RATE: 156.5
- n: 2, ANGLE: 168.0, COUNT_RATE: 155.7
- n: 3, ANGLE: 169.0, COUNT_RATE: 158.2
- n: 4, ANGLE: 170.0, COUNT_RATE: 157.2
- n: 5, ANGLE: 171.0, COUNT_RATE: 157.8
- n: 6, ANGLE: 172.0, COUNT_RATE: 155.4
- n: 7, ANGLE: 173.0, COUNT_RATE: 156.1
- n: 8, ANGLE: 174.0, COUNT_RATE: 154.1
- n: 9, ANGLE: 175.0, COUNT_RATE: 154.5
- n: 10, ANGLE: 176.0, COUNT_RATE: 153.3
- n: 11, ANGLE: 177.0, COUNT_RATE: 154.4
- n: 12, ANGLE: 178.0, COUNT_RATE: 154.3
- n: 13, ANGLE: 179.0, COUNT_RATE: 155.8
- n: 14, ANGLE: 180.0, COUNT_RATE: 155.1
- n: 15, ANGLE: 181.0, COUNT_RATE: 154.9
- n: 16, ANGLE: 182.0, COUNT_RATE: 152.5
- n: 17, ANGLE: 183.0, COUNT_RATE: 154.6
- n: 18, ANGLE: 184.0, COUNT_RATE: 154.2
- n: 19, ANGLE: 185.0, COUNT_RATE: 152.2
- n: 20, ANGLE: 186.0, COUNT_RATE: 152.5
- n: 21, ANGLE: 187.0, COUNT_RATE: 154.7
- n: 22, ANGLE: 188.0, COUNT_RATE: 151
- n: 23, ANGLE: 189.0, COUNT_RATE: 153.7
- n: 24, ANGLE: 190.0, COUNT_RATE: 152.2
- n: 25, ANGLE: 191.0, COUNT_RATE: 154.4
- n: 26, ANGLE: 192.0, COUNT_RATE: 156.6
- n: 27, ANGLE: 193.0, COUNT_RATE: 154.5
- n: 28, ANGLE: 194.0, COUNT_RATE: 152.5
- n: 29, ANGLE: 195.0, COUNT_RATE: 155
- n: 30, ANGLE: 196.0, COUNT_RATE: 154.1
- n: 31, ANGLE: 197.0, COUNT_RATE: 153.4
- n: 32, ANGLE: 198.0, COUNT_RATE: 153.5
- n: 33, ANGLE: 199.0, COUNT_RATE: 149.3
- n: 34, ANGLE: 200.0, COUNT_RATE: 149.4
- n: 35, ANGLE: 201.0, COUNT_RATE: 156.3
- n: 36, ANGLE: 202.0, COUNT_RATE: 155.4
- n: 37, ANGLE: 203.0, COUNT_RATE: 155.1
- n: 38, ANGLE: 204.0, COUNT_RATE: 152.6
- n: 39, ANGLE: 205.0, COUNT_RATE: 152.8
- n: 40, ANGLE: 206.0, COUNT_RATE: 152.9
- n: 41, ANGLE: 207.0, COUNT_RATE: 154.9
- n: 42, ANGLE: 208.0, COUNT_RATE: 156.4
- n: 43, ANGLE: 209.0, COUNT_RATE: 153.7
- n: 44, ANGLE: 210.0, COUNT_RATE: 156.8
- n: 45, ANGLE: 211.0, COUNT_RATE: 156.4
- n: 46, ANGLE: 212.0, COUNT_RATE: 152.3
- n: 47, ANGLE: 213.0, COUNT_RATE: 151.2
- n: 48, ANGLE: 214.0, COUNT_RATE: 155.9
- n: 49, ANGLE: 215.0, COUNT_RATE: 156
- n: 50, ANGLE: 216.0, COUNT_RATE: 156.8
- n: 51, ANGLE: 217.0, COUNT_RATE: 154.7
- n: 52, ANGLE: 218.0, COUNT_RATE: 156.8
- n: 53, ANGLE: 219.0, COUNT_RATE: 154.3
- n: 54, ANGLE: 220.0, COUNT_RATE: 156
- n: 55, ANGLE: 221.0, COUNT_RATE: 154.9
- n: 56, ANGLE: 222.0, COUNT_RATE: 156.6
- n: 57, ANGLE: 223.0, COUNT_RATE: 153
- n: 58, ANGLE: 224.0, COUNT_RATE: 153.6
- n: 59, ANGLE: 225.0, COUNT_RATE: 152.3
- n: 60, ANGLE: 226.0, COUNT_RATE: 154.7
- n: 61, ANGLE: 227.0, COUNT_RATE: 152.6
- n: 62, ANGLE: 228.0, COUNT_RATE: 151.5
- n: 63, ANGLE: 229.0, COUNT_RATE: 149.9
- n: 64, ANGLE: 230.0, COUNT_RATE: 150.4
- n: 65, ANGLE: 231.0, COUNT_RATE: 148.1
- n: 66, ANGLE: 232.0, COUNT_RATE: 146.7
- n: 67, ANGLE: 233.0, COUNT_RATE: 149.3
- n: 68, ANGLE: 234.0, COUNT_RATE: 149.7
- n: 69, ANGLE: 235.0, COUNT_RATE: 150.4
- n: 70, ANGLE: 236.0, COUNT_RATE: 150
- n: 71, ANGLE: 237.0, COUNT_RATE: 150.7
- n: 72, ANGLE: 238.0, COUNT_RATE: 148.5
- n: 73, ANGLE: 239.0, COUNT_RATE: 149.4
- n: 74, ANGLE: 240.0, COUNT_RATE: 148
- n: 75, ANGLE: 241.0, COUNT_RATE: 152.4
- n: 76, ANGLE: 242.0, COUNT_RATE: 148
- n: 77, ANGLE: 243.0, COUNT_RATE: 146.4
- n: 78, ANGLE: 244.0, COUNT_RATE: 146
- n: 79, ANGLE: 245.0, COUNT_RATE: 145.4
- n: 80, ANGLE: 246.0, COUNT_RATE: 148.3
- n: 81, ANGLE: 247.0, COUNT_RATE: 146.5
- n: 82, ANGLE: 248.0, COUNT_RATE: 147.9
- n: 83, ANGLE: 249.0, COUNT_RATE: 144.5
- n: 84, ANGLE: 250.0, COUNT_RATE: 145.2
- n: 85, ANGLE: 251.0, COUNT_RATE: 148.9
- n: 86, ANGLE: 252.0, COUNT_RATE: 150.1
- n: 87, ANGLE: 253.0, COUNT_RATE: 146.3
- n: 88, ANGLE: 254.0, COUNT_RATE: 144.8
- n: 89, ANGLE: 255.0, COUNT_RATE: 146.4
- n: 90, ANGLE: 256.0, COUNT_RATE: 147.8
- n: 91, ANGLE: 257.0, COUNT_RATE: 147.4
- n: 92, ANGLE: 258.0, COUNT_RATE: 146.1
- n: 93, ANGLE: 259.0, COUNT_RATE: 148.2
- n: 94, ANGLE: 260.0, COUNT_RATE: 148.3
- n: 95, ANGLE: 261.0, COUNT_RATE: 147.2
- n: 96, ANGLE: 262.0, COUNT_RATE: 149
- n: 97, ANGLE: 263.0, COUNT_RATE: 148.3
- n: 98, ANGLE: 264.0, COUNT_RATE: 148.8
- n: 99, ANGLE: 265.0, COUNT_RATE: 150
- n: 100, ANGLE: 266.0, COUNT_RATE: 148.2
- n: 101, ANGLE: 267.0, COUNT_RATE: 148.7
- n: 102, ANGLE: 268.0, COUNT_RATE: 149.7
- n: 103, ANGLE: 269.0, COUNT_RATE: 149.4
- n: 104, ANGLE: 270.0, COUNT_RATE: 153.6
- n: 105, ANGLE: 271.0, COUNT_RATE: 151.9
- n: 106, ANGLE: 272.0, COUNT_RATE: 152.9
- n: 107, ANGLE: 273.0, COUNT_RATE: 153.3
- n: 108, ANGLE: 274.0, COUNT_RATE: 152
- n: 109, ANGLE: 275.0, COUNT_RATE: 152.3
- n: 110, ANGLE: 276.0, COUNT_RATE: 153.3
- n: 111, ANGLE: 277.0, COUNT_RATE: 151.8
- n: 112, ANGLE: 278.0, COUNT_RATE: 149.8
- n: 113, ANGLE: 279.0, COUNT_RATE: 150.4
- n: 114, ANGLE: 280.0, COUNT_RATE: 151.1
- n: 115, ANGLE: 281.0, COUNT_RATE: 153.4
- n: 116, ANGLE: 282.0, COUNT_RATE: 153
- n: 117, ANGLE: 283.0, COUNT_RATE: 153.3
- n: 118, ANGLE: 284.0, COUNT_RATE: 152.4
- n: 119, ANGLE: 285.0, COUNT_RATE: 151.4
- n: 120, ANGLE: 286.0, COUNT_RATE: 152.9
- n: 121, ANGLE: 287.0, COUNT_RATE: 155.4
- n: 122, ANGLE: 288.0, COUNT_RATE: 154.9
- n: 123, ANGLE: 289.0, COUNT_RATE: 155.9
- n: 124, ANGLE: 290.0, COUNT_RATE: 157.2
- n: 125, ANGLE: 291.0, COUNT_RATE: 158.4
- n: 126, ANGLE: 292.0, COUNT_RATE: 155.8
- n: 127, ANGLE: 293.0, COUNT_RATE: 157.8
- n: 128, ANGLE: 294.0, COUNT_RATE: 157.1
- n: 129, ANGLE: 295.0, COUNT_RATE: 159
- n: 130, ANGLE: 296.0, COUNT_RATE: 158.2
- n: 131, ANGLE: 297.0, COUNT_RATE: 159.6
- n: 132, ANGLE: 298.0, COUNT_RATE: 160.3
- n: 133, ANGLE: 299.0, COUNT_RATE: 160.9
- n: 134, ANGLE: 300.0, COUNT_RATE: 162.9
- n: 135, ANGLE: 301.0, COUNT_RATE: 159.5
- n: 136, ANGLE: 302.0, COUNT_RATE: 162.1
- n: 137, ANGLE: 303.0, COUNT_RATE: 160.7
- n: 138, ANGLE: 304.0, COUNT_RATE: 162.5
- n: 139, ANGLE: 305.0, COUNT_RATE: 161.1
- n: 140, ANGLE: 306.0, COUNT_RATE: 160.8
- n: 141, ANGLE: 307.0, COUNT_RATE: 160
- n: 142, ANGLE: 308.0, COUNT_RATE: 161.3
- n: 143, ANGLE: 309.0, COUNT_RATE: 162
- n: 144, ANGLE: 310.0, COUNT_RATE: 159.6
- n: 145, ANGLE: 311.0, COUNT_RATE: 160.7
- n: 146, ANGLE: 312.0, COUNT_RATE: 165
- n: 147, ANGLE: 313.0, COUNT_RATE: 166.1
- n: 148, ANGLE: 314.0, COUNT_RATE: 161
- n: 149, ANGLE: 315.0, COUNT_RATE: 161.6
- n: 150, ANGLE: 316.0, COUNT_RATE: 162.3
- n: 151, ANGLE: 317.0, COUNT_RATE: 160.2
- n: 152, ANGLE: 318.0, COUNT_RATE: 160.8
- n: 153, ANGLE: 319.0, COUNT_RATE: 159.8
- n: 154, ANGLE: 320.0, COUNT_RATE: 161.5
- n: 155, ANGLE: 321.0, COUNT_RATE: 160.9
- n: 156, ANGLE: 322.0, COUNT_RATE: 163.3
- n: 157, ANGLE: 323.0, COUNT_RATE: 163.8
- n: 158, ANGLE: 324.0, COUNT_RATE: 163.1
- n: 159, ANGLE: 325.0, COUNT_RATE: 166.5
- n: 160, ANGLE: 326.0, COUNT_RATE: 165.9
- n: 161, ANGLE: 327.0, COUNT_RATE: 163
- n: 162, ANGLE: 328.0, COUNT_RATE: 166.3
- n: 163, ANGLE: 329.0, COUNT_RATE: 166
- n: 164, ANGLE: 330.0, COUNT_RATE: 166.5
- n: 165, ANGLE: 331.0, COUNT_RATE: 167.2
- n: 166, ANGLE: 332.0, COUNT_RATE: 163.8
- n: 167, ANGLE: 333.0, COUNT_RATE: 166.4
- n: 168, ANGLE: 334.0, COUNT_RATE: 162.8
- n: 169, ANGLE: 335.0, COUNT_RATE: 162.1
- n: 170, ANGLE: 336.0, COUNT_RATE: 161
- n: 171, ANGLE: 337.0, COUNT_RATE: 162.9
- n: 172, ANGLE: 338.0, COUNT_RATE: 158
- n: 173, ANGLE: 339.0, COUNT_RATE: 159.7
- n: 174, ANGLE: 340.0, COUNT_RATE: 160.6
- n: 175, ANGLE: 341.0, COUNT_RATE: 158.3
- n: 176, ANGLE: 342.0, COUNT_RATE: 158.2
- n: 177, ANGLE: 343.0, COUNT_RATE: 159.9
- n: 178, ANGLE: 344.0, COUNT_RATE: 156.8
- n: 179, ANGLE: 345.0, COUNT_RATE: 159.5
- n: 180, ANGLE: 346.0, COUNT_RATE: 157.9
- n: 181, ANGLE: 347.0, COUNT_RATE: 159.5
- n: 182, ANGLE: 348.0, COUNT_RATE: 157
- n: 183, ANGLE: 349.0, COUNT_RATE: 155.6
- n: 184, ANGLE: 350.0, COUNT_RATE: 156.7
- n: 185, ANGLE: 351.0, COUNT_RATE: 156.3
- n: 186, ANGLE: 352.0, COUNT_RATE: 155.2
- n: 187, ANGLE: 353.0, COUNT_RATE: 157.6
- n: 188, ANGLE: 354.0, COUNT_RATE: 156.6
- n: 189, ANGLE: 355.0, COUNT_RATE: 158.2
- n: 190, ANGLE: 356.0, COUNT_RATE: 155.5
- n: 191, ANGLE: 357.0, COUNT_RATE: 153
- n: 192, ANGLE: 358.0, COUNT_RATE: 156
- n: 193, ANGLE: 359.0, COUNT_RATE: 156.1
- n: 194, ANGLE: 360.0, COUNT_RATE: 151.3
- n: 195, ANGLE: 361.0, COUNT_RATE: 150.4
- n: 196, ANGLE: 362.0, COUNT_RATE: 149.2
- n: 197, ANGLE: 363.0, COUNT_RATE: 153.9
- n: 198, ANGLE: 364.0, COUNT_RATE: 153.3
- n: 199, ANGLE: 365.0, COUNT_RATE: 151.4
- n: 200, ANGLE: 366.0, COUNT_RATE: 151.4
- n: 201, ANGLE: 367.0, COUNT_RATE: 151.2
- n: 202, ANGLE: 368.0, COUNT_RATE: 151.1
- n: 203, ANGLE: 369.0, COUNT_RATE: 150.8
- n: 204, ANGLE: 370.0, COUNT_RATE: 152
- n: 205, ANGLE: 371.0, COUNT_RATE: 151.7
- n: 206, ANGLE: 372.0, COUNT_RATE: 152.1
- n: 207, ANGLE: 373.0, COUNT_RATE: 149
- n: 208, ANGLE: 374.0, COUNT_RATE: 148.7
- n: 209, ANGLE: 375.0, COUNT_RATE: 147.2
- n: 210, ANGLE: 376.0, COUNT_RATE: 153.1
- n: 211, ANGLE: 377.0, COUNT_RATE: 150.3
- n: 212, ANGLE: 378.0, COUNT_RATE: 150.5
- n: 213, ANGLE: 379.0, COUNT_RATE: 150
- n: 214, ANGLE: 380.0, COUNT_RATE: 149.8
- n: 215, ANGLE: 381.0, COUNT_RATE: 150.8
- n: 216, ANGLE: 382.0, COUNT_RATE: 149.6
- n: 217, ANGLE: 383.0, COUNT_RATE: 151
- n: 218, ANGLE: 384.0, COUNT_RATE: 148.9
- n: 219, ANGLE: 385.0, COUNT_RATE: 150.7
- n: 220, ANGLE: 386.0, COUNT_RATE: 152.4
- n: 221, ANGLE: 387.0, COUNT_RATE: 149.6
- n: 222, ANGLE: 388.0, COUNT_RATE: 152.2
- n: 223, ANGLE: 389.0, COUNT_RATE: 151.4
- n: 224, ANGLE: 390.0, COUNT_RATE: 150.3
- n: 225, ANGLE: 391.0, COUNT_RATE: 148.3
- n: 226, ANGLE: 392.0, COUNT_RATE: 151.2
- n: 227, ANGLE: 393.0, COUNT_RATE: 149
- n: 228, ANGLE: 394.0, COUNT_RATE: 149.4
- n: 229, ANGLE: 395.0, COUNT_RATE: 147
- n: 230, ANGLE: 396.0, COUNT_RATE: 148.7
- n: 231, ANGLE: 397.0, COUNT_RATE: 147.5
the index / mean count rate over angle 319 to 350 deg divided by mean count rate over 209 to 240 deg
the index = 1.06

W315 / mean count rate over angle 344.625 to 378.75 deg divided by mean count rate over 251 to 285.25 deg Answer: 1.02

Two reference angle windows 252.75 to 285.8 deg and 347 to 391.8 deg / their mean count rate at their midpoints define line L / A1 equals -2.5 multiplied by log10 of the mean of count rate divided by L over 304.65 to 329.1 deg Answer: -0.08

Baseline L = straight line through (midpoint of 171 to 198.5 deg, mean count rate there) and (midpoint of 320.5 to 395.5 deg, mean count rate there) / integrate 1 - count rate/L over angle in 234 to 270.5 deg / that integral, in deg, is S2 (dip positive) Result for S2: 1.5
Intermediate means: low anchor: 154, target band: 148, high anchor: 156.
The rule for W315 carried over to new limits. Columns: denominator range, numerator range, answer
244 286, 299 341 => 1.09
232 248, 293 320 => 1.08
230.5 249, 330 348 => 1.08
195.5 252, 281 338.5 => 1.06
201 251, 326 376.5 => 1.03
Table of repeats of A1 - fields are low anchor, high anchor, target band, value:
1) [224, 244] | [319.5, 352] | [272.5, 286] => 0.02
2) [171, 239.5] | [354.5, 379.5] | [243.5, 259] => 0.04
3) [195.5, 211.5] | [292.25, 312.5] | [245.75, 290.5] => 0.06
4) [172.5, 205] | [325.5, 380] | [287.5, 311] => -0.03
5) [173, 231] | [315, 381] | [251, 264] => 0.05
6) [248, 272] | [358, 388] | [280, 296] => -0.04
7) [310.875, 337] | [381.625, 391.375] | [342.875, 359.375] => 0.01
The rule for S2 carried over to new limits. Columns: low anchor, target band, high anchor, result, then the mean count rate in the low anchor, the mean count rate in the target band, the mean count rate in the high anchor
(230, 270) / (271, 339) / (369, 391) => -4.6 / 148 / 159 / 150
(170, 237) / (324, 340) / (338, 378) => -1.0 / 154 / 164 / 154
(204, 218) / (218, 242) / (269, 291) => 0.4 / 155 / 151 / 153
